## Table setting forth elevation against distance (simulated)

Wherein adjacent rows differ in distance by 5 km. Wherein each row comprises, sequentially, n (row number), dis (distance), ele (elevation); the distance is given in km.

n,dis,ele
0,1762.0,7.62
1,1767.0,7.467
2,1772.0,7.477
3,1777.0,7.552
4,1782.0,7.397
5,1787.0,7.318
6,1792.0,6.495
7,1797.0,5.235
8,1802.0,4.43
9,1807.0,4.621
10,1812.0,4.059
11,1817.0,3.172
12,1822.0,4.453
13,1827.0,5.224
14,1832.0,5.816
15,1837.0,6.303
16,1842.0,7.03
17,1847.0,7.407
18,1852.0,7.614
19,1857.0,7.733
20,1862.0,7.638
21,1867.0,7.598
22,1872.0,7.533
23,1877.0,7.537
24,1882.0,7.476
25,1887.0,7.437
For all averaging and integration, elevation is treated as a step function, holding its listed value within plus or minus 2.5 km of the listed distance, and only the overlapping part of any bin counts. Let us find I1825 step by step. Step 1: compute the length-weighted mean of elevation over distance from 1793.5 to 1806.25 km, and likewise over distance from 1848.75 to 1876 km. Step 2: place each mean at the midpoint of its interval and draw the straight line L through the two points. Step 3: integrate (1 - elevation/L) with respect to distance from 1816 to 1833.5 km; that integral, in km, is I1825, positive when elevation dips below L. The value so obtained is 3.8 km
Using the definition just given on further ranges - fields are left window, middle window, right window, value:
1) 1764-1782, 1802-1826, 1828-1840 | 8.5 km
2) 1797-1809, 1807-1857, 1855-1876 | 3.3 km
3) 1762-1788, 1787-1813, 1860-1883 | 7.8 km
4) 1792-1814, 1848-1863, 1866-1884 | -1.9 km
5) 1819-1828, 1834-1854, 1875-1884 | -4.6 km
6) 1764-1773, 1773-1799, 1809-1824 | -2.9 km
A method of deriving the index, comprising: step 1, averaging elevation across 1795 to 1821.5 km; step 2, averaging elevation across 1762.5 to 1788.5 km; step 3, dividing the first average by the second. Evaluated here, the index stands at 0.6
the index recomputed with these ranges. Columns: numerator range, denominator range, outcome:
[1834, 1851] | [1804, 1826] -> 1.67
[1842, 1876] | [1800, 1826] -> 1.79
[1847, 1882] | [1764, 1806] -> 1.15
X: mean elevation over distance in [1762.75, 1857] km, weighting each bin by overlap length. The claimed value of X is 6.13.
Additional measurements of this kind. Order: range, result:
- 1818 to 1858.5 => 6.29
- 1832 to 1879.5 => 7.29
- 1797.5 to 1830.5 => 4.43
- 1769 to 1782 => 7.49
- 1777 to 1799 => 6.75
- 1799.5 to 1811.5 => 4.45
